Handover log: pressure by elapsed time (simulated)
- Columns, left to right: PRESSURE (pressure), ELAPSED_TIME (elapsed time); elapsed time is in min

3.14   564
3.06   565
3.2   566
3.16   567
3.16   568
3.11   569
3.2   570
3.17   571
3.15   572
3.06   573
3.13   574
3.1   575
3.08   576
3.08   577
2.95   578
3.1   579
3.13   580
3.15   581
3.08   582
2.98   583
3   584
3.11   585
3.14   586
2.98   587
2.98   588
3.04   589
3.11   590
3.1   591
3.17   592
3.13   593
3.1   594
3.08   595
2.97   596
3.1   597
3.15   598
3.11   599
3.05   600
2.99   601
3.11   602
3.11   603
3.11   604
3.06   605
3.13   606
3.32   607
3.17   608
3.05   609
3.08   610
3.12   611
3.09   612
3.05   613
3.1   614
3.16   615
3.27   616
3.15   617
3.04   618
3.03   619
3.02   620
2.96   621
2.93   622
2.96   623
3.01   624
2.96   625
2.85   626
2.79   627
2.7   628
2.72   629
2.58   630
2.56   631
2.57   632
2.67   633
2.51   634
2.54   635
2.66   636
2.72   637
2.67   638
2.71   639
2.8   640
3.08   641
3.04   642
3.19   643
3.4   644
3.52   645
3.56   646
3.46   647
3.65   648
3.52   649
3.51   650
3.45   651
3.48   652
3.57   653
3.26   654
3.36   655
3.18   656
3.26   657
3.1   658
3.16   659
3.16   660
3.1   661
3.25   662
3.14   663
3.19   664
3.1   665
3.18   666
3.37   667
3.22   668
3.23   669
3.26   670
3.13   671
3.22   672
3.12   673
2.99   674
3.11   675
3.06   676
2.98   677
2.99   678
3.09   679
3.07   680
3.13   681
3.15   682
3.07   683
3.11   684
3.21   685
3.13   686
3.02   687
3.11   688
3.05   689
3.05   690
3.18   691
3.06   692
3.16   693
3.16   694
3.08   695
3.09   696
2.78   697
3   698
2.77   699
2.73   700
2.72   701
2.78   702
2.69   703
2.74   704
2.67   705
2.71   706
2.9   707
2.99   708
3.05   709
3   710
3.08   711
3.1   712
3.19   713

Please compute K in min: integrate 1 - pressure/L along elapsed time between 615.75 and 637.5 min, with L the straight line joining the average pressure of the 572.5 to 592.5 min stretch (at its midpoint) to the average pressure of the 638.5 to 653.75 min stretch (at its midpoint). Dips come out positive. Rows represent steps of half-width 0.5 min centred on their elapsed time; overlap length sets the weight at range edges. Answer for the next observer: 2.9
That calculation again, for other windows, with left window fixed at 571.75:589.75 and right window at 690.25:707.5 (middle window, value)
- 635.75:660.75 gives -2.1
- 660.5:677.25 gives -1.2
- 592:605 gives -0.2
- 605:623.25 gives -0.4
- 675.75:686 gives -0.6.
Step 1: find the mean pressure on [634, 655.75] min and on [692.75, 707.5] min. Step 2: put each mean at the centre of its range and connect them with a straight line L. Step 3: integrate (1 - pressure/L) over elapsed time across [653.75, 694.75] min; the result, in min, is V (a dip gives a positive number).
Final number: -1.8 min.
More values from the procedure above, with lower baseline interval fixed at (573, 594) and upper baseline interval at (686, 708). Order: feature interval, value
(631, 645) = 0.83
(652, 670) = -1.54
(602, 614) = -0.28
